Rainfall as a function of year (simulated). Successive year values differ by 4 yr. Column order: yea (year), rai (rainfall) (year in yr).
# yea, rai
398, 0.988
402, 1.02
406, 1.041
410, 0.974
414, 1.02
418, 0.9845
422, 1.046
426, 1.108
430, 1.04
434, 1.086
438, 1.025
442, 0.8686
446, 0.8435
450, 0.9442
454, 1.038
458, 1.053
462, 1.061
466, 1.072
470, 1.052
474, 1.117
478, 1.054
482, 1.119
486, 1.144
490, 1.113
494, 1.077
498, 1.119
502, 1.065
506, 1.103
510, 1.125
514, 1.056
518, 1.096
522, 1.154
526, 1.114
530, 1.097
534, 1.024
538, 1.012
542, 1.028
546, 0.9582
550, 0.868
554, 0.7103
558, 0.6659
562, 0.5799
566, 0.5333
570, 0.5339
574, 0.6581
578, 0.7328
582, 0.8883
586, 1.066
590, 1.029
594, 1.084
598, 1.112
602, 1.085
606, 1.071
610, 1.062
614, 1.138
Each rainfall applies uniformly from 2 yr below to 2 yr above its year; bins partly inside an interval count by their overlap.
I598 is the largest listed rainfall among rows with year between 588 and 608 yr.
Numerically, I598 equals 1.112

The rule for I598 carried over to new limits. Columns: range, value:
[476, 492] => 1.144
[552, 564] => 0.7103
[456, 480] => 1.117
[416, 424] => 1.046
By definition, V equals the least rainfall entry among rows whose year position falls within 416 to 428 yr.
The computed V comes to 0.9845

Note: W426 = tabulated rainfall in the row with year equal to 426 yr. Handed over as 1.108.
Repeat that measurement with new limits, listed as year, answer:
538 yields 1.012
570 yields 0.5339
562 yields 0.5799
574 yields 0.6581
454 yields 1.038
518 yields 1.096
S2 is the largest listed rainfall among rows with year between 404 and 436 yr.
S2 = 1.108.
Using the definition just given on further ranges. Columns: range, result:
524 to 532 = 1.114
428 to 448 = 1.086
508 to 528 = 1.154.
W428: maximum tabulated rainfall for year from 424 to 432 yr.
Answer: 1.108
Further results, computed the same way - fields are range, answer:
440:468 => 1.072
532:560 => 1.028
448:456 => 1.038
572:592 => 1.066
